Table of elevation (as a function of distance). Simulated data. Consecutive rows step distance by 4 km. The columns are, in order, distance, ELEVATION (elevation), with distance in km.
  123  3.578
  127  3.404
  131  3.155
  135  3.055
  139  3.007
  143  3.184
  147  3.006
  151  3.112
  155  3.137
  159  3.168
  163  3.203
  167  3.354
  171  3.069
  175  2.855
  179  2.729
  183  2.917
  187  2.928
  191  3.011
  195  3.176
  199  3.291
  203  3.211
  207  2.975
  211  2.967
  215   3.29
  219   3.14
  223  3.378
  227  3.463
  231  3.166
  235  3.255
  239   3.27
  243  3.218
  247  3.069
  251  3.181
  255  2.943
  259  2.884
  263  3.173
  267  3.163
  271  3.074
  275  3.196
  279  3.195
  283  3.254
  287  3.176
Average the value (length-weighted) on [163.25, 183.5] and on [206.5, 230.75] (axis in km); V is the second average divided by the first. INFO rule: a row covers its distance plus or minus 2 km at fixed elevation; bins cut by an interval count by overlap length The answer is 1.07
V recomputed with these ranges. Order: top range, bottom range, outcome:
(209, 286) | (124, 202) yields 1.02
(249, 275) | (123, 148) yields 0.97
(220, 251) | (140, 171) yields 1.03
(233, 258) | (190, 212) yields 1.01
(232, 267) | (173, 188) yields 1.10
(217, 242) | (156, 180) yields 1.06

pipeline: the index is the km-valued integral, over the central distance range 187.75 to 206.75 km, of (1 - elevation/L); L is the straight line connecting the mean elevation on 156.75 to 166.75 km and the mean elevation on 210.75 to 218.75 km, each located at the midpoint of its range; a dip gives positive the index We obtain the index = 0.3 km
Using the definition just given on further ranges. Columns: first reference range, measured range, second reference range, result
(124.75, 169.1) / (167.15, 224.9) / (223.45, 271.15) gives 1.63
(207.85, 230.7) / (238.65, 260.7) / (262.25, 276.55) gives 0.67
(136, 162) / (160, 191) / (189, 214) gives 0.95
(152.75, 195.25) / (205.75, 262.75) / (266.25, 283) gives -0.76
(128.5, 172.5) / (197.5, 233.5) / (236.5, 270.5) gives -1.01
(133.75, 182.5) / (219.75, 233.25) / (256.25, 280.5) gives -0.98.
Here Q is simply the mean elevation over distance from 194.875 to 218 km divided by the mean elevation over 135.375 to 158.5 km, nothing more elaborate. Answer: 1.0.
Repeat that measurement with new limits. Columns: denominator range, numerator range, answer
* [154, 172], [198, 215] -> 0.98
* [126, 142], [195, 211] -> 1.00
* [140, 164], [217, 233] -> 1.05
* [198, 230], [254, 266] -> 0.94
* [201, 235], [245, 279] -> 0.97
